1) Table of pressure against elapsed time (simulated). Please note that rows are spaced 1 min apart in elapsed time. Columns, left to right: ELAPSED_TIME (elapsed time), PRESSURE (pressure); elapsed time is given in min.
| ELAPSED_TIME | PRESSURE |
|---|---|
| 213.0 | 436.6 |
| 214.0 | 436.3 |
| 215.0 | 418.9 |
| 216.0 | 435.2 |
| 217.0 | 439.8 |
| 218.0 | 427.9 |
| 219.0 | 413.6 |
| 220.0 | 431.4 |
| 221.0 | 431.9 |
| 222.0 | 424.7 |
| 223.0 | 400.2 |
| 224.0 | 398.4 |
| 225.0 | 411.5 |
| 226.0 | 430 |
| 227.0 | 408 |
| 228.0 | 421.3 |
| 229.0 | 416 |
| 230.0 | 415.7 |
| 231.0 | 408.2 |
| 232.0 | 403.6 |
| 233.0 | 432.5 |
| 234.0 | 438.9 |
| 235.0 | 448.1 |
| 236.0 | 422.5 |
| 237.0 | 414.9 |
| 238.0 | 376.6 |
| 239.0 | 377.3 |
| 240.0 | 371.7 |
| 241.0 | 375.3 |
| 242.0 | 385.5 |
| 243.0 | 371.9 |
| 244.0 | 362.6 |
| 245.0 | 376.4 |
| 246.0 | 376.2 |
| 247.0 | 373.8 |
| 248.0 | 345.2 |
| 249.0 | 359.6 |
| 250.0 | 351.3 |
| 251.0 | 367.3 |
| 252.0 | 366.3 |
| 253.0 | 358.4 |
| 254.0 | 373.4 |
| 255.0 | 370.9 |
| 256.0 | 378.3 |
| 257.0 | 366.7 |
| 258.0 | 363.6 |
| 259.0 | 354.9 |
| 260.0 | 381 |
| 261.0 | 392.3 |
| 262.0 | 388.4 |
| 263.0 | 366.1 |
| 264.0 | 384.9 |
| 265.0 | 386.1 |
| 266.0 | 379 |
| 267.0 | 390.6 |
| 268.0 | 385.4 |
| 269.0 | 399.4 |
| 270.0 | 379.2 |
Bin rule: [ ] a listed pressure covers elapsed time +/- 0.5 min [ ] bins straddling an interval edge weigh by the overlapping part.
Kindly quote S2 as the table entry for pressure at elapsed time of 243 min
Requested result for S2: 371.9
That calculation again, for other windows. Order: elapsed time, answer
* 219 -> 413.6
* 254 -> 373.4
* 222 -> 424.7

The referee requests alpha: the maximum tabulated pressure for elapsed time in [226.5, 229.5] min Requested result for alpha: 421.3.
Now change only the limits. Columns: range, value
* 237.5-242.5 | 385.5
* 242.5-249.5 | 376.4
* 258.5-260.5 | 381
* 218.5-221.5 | 431.9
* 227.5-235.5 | 448.1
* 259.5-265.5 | 392.3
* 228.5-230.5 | 416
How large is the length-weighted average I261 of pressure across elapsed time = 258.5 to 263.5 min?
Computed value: 377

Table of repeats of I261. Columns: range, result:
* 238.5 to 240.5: 374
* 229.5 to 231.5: 412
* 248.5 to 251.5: 359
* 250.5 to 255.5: 367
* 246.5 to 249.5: 360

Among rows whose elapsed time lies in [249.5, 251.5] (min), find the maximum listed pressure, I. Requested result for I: 367.3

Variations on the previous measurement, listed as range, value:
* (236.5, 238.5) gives 414.9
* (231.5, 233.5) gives 432.5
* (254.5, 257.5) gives 378.3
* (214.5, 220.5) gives 439.8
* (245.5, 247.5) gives 376.2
